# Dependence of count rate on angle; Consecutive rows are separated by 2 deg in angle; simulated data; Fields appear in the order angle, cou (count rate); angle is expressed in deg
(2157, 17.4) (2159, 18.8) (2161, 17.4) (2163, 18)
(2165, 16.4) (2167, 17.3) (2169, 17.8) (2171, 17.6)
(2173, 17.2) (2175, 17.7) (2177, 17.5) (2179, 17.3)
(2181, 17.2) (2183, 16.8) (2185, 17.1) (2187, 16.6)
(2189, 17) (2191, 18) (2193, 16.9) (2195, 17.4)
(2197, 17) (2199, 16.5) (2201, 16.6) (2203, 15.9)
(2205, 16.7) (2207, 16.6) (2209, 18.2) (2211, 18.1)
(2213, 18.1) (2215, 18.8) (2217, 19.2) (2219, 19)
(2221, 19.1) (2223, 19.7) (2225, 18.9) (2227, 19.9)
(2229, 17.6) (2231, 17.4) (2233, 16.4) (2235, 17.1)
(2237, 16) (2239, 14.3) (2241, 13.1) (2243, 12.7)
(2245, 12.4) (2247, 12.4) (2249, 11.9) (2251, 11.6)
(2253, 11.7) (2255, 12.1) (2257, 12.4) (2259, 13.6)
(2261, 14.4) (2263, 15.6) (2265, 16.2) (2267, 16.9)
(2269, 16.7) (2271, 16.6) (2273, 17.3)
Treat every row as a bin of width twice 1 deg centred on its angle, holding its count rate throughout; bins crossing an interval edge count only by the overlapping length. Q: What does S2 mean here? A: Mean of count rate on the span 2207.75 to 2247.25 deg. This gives 17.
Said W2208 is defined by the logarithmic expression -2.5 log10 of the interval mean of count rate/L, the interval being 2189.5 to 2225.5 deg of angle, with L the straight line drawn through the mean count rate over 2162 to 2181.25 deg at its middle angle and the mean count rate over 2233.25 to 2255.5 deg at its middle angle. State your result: -0.16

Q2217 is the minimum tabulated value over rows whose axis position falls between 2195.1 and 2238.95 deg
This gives 15.9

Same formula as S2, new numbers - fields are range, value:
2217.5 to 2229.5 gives 19.1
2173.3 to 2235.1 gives 17.6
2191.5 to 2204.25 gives 16.8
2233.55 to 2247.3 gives 14.2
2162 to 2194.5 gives 17.3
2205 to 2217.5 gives 18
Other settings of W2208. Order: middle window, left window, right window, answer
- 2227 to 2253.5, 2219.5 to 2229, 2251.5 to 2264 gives 0.14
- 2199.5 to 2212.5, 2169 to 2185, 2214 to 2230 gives 0.09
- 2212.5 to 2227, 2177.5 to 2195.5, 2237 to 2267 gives -0.24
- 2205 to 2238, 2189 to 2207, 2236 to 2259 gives -0.21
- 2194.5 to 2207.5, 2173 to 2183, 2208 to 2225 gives 0.10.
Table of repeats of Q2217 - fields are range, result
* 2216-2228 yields 18.9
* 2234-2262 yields 11.6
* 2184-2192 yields 16.6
